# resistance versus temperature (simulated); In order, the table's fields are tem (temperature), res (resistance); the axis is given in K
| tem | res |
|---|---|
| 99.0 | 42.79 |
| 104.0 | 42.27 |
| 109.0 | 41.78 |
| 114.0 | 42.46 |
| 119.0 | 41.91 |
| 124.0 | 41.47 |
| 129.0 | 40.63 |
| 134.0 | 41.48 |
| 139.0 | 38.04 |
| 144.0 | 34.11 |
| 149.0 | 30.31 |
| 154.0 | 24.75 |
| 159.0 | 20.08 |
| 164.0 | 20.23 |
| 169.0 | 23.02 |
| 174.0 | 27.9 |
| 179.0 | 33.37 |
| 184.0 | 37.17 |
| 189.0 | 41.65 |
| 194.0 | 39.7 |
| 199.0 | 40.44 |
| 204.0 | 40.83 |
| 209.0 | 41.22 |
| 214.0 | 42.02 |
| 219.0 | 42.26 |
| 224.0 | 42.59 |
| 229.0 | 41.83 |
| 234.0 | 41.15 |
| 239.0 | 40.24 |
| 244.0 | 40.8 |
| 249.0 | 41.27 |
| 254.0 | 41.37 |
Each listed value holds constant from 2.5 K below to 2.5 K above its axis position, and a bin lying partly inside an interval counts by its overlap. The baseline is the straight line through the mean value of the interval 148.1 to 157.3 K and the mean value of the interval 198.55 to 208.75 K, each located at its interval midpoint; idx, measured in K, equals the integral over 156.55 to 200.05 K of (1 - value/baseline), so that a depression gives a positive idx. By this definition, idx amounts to 3.8 K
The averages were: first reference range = 26.4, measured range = 31.2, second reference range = 40.8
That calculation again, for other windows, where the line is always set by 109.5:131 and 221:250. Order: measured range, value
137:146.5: 1.3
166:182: 5.2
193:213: 0.3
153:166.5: 6.6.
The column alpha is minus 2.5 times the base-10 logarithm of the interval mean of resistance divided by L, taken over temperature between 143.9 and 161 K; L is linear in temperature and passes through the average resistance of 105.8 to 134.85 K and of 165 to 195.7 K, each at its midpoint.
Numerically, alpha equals 0.36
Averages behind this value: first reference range 41.6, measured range 26.6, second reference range 33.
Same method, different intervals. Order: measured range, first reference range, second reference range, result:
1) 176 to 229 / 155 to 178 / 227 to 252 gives -0.244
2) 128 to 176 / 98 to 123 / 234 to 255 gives 0.369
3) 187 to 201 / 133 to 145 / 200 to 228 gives 0.003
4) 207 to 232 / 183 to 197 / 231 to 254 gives -0.041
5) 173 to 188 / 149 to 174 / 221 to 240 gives -0.196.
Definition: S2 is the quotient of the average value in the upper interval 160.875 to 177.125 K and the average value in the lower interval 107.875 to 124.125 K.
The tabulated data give 0.57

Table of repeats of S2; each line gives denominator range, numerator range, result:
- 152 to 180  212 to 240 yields 1.71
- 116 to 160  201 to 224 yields 1.18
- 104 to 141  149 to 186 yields 0.65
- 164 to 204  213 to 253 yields 1.21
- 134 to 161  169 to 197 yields 1.13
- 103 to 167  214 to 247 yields 1.18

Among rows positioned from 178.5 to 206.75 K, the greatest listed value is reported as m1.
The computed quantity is 41.65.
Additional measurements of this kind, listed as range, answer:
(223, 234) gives 42.59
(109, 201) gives 42.46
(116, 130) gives 41.91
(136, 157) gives 38.04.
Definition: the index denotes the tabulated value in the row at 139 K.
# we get 38.04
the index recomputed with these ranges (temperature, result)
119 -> 41.91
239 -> 40.24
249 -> 41.27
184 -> 37.17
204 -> 40.83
